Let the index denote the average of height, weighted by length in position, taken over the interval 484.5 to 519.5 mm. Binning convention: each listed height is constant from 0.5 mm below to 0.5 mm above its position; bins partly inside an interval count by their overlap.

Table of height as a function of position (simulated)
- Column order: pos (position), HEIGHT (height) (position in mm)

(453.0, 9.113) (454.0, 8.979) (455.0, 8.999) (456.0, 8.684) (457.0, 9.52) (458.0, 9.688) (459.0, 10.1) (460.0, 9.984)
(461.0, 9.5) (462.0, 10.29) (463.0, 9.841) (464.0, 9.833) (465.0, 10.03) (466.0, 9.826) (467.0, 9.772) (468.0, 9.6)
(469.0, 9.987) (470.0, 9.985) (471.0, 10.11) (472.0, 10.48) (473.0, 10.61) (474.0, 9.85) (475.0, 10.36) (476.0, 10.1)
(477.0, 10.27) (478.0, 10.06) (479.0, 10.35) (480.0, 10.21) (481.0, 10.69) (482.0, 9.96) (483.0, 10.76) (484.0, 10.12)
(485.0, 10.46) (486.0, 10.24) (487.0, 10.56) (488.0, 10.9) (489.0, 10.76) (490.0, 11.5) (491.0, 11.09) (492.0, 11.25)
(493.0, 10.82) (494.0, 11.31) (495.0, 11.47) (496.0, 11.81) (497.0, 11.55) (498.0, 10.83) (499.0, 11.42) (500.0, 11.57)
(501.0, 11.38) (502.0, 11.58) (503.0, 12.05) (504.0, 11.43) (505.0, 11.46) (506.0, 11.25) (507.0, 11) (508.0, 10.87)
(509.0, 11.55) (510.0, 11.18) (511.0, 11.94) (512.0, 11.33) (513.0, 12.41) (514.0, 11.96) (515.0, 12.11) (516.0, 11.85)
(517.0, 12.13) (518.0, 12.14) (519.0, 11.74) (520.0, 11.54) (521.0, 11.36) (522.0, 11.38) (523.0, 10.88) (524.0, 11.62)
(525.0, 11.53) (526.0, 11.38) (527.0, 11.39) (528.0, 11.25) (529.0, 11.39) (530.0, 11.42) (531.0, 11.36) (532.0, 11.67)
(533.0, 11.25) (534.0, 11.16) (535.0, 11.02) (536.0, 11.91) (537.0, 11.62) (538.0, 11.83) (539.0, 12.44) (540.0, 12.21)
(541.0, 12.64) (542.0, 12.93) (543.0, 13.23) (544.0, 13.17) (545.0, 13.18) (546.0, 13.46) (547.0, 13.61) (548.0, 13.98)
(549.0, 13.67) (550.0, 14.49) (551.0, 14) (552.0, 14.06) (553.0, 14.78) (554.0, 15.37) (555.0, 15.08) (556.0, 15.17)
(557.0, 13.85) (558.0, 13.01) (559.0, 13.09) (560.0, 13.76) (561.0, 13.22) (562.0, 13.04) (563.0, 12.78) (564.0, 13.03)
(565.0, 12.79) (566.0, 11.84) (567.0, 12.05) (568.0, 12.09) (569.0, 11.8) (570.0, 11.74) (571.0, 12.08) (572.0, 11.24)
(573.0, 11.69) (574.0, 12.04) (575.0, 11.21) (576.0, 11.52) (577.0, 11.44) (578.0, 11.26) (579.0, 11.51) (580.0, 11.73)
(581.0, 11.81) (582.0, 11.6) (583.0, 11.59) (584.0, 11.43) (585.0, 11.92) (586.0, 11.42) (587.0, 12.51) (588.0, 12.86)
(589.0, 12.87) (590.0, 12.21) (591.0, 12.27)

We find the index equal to 11.4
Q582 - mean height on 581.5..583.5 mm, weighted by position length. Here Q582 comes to 11.6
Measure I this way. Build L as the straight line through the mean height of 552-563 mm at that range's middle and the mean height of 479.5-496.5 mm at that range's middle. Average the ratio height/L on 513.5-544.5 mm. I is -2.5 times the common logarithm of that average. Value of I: 0.08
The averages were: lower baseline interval 10.8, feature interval 11.8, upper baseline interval 14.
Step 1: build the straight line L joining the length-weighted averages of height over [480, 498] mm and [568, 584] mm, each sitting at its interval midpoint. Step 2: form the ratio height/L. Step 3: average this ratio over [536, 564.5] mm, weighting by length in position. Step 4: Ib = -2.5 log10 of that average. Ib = -0.18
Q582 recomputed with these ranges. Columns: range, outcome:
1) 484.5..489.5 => 10.6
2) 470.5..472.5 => 10.3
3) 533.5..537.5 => 11.4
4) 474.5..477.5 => 10.2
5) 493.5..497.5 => 11.5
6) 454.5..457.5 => 9.07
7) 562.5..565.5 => 12.9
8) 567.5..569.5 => 11.9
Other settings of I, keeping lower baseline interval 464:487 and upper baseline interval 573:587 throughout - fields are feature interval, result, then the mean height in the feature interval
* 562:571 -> -0.08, 12.3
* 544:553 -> -0.23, 13.8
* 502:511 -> -0.08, 11.4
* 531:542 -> -0.08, 11.8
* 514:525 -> -0.09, 11.7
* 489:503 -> -0.09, 11.4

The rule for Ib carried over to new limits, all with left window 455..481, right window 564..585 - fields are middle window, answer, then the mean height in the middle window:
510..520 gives -0.11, 11.9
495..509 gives -0.09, 11.4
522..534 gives -0.04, 11.4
